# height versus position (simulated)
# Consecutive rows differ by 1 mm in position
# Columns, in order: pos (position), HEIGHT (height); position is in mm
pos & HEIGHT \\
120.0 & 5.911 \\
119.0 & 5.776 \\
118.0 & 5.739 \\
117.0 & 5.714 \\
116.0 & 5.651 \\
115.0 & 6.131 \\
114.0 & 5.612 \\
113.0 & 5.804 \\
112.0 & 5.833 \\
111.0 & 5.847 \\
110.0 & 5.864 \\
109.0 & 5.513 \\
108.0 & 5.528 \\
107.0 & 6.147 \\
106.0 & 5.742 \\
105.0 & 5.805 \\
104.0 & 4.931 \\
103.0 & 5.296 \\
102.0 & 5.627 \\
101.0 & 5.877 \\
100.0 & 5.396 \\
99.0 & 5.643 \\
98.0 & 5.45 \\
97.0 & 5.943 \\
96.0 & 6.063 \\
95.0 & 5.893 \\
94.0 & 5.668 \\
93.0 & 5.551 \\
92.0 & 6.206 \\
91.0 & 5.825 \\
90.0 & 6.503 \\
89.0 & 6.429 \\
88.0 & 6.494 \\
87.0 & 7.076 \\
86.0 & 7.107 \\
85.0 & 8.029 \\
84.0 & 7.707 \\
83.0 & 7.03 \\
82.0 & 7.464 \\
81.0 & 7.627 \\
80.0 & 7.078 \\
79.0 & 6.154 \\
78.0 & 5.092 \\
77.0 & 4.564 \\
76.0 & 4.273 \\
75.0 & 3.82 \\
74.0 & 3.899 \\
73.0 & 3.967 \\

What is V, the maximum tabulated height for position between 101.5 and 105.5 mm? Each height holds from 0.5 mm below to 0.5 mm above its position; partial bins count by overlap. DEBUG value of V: 5.805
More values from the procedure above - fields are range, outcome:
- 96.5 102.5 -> 5.943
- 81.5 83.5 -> 7.464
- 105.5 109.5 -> 6.147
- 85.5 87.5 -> 7.107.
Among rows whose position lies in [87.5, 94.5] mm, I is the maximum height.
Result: 6.503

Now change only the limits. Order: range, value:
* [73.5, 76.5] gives 4.273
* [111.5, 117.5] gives 6.131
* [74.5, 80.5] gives 7.078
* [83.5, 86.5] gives 8.029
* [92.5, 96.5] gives 6.063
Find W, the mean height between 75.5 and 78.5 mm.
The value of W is 4.64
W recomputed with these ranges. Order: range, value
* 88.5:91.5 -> 6.25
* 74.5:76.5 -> 4.05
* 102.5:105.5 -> 5.34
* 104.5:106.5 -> 5.77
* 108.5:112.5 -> 5.76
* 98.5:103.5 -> 5.57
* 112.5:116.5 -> 5.8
